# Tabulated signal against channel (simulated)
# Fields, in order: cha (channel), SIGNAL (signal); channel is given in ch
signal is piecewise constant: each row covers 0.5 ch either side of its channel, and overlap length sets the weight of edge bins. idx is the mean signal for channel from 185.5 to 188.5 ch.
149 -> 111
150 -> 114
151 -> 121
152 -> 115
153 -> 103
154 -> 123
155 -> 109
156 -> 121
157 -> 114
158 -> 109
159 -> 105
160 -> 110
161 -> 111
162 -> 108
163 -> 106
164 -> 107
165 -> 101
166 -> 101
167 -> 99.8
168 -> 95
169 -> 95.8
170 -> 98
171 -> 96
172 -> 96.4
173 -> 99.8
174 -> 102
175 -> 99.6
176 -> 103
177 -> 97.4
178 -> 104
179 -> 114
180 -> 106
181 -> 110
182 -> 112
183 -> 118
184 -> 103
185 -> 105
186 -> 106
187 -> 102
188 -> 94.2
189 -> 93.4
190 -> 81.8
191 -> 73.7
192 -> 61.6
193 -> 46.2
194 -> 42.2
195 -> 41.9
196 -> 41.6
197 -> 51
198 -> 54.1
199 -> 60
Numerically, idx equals 101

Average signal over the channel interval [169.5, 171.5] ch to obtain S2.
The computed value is 97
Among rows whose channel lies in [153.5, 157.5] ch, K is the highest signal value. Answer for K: 123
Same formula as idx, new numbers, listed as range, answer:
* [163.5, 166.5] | 103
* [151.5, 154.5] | 114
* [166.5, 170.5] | 97.2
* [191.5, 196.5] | 46.7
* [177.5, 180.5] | 108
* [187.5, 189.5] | 93.8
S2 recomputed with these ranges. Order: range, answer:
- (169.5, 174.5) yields 98.4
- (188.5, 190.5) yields 87.6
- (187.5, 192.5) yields 80.9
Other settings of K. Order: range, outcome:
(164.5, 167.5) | 101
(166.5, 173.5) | 99.8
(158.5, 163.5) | 111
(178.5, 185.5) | 118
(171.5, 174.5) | 102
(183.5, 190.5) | 106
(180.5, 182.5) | 112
